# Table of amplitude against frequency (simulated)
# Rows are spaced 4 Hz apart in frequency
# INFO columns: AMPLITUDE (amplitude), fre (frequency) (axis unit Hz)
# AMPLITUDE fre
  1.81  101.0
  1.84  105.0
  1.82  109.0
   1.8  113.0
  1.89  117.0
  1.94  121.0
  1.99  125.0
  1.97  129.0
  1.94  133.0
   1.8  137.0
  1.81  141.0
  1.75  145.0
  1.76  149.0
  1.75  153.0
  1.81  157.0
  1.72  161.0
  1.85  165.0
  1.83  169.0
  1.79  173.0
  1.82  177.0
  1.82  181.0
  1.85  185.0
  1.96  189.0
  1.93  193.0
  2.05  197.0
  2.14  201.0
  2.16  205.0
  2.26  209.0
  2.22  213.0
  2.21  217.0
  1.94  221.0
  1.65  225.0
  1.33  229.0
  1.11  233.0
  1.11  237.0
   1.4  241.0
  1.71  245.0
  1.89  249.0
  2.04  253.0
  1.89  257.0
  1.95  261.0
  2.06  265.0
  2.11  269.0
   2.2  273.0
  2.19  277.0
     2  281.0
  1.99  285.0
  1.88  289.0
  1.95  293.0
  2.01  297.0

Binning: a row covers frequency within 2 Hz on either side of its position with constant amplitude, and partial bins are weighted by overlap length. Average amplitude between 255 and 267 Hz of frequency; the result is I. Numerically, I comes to 1.97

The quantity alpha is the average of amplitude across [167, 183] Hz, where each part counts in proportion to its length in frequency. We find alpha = 1.82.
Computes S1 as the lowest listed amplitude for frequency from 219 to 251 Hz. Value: 1.11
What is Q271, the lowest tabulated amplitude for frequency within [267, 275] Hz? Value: 2.11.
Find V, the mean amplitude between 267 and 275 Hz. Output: 2.16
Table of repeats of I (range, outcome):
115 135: 1.95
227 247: 1.33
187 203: 2.02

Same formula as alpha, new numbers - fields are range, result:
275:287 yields 2.06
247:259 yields 1.94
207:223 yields 2.16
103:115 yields 1.82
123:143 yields 1.9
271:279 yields 2.2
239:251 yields 1.67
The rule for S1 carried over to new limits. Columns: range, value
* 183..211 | 1.85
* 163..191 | 1.79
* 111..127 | 1.8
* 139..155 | 1.75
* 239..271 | 1.4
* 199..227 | 1.65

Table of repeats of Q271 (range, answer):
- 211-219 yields 2.21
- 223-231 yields 1.33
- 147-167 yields 1.72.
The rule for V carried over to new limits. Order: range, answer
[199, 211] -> 2.19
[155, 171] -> 1.8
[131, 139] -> 1.87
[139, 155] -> 1.77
